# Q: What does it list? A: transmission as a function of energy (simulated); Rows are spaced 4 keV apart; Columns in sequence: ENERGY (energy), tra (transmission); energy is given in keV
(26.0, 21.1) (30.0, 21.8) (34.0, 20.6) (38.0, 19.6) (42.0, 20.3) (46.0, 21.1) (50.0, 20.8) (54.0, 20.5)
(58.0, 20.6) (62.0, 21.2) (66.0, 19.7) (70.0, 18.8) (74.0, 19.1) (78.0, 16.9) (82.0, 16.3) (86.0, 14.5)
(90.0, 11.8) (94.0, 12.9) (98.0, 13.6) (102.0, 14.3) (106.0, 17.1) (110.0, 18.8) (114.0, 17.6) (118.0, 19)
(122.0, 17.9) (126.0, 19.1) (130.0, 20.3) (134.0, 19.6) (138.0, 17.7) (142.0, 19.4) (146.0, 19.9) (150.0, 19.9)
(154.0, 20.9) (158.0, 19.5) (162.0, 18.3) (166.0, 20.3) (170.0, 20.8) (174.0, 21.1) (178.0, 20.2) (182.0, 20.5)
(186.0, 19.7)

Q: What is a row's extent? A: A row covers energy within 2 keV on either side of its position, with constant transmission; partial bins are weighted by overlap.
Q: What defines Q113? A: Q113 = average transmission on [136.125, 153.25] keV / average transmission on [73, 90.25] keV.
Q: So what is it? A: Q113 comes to 1.22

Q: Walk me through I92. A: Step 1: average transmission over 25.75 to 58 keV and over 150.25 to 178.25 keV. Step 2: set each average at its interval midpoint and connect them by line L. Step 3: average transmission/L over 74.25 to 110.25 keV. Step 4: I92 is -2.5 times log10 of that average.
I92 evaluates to 0.33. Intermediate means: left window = 20.7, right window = 20.1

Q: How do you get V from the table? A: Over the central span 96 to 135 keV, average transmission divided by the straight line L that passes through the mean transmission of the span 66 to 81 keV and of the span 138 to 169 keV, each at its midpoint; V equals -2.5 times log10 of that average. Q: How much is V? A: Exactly 0.080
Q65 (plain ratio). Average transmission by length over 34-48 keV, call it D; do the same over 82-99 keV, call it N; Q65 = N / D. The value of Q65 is 0.7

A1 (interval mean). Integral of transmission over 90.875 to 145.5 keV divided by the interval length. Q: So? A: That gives 17.4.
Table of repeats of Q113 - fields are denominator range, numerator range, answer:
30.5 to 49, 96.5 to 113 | 0.79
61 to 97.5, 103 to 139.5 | 1.12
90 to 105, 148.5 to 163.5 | 1.45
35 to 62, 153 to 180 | 0.98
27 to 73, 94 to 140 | 0.86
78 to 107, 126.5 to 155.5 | 1.36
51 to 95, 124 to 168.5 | 1.11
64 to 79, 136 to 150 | 1.02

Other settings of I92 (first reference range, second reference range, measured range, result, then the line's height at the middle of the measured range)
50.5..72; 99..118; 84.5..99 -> 0.350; 18.1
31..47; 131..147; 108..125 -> 0.063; 19.5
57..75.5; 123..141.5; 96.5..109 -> 0.256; 19.5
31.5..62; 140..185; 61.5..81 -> 0.090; 20.5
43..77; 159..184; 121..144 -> 0.061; 20.2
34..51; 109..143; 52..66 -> -0.026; 20.1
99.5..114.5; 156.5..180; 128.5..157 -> -0.055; 18.7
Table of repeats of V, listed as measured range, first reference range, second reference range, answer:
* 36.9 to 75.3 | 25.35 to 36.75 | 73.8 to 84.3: -0.069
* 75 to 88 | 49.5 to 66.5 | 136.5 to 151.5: 0.246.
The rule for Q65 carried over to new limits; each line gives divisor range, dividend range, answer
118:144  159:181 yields 1.06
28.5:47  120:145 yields 0.92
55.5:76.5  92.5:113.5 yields 0.78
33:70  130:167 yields 0.96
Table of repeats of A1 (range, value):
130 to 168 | 19.5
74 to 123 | 16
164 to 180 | 20.6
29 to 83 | 19.8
